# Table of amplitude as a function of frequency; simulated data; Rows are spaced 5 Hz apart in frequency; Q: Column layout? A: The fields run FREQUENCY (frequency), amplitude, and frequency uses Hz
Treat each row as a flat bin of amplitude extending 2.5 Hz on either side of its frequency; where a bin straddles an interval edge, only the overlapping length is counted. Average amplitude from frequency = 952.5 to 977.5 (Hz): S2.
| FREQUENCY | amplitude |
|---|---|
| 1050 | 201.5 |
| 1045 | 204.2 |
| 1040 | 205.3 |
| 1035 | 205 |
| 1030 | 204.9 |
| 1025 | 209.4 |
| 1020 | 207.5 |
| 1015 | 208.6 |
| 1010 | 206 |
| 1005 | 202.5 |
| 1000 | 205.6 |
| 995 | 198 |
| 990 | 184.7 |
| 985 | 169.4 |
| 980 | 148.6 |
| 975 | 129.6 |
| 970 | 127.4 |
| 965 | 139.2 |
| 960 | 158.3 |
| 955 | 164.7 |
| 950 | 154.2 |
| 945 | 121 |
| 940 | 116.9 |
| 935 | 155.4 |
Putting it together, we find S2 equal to 144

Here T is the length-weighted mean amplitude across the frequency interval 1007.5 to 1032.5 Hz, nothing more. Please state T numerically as 207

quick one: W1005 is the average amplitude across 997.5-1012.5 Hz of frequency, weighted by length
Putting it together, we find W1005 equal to 205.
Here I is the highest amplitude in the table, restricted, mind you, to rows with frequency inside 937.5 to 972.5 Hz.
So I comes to 164.7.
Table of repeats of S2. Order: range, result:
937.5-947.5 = 119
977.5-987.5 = 159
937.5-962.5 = 143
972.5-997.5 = 166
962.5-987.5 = 143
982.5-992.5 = 177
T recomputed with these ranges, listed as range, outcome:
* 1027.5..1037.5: 205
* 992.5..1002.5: 202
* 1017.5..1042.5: 206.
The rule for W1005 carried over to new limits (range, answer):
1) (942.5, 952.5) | 138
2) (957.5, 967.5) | 149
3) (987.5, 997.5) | 191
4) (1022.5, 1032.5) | 207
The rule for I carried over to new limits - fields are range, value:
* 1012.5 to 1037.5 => 209.4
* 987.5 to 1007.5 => 205.6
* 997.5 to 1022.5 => 208.6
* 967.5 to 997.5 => 198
